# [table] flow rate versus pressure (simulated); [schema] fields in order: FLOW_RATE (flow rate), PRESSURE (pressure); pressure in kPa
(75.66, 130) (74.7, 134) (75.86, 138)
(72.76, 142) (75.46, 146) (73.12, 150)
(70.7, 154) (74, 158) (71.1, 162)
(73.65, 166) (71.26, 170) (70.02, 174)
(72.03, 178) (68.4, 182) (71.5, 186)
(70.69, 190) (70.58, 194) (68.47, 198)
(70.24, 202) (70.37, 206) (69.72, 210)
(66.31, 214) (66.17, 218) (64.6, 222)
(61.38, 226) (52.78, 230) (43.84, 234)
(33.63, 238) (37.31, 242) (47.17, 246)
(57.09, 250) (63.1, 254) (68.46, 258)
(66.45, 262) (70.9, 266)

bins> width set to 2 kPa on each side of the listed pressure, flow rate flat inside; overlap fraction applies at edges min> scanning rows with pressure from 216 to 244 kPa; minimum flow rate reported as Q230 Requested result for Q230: 33.63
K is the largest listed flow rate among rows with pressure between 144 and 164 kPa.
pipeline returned 75.46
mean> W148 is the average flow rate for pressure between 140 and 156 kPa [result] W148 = 73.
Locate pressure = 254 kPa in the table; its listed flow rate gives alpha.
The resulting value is 63.1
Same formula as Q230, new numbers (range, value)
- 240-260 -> 37.31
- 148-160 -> 70.7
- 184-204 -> 68.47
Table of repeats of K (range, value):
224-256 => 63.1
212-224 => 66.31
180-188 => 71.5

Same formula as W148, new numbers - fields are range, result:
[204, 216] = 68.8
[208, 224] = 66.7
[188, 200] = 69.9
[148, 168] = 72.5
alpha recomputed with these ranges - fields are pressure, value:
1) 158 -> 74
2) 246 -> 47.17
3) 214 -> 66.31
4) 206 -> 70.37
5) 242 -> 37.31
